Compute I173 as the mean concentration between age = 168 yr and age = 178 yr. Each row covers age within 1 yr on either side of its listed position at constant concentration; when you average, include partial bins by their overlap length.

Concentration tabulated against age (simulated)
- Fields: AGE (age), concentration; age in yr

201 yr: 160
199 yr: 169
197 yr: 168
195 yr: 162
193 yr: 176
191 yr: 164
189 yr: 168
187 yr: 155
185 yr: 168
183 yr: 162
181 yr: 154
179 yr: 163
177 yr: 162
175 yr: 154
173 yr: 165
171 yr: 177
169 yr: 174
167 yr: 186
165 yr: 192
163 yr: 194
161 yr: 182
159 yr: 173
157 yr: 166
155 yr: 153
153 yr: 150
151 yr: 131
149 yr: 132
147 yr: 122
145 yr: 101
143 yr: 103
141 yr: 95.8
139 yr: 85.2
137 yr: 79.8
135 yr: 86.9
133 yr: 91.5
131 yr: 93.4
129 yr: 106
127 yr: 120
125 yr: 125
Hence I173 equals 166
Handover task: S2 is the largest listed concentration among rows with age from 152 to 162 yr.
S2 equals 182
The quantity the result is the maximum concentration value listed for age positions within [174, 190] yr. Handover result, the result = 168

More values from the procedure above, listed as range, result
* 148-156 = 153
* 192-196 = 176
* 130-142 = 95.8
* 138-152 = 132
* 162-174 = 194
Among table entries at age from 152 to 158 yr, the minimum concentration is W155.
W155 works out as 150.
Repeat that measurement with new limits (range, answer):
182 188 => 155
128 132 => 93.4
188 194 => 164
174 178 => 154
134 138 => 79.8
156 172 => 166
